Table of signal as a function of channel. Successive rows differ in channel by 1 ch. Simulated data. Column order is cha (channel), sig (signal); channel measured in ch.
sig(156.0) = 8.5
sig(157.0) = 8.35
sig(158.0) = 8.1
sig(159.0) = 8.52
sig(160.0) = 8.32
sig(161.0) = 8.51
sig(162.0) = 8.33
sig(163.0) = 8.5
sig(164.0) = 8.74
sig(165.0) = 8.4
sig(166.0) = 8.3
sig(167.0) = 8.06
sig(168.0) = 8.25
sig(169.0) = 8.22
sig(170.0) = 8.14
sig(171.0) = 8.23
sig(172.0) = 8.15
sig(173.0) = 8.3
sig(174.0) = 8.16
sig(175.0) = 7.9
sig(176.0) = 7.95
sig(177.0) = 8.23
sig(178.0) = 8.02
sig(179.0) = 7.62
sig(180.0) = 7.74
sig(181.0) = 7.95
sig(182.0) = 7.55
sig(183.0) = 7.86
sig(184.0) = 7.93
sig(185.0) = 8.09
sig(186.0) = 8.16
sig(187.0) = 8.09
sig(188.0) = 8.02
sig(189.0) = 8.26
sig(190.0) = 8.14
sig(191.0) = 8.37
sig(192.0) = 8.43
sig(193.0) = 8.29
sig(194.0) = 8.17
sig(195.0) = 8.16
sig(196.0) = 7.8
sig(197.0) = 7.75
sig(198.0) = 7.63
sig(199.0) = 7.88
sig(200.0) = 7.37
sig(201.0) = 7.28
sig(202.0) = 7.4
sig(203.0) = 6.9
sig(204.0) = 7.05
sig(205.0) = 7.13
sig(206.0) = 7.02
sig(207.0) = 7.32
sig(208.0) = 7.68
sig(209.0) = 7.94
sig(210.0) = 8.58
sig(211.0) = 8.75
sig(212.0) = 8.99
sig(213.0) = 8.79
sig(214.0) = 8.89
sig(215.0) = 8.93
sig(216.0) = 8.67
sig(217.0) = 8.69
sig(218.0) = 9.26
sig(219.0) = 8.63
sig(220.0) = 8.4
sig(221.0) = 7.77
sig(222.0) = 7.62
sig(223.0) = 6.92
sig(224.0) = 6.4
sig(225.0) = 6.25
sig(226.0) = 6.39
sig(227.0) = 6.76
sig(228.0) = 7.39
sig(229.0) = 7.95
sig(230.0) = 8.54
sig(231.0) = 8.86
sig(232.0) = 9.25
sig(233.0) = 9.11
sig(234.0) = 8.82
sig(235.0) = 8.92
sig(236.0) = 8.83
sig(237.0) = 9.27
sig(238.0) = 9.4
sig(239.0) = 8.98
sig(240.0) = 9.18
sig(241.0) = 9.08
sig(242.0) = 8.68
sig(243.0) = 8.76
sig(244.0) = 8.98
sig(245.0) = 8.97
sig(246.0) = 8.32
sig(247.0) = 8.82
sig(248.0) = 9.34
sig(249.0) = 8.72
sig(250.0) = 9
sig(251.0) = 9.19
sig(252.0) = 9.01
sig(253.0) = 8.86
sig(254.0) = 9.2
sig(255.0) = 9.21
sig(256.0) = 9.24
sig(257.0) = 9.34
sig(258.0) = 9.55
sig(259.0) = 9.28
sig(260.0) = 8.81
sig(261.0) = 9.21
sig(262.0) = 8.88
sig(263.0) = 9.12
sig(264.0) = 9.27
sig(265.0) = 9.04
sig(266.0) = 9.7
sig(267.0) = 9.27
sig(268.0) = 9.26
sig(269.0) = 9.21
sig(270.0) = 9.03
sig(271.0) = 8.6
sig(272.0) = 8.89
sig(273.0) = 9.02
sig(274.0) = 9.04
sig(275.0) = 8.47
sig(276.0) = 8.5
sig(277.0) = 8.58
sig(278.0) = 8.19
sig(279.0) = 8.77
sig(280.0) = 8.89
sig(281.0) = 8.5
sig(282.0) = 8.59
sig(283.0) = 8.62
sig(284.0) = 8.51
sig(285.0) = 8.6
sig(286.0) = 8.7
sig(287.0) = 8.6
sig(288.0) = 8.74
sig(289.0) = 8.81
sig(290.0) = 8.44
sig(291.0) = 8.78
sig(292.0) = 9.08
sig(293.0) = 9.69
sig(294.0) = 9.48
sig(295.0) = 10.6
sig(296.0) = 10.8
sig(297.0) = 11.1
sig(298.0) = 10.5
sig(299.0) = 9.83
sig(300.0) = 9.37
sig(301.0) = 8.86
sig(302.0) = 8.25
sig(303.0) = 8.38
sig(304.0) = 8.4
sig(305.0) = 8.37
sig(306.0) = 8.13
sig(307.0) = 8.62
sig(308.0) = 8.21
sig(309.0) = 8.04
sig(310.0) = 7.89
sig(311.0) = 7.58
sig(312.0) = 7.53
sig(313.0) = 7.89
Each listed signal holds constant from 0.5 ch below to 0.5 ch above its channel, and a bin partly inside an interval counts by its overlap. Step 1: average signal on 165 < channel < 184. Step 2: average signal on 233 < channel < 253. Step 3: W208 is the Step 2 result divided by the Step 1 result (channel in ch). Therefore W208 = 1.1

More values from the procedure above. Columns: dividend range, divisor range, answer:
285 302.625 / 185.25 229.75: 1.19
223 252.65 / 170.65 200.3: 1.06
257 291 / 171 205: 1.12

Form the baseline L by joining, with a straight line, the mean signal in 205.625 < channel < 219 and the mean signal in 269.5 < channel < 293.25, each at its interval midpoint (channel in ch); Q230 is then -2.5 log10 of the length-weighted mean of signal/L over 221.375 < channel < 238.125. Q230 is 0.07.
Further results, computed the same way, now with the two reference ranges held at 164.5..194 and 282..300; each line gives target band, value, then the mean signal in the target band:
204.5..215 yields 0.038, 8.15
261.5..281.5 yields 0.024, 8.91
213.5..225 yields 0.055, 8.11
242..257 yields -0.013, 8.98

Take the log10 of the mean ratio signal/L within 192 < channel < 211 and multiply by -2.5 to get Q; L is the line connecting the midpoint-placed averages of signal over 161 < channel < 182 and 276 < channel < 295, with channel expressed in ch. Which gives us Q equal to 0.09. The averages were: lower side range 8.15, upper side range 8.8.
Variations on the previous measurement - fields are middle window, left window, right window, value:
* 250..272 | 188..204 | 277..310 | -0.071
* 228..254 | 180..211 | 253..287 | -0.048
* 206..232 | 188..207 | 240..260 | 0.030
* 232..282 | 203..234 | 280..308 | -0.058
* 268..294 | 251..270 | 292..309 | 0.053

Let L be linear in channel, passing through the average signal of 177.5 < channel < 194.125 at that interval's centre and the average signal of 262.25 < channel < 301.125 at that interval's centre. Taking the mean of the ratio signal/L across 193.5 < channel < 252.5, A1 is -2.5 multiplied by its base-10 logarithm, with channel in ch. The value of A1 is 0.03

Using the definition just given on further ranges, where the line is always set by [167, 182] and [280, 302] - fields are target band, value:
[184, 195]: 0.00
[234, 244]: -0.04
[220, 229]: 0.21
